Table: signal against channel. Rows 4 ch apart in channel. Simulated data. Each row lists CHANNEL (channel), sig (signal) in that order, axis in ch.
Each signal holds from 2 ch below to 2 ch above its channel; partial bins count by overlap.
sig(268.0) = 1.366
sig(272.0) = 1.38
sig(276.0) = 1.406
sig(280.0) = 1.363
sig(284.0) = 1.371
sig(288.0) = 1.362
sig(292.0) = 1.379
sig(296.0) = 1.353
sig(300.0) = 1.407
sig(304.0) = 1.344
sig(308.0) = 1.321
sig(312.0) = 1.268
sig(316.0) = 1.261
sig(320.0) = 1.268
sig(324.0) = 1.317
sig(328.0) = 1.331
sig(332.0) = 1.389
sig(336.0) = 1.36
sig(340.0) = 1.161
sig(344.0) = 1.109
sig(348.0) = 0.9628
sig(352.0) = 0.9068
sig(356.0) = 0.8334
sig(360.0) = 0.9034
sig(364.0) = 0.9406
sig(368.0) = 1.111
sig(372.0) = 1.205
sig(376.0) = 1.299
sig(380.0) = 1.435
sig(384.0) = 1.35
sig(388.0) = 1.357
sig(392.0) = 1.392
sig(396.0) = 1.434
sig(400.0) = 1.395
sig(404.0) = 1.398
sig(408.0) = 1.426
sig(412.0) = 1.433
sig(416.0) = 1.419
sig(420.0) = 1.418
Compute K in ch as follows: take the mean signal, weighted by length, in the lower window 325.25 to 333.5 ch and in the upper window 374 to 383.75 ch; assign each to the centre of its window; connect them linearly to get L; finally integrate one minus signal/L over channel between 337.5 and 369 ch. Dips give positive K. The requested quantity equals 8.5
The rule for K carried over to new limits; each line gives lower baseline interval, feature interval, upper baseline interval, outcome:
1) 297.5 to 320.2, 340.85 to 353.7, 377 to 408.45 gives 3.25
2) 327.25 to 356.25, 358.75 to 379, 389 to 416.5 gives 2.38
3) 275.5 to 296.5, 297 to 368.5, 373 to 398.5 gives 9.91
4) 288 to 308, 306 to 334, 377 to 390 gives 1.22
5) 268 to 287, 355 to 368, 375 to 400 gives 4.24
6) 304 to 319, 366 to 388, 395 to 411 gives 1.47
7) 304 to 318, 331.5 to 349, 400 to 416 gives 1.78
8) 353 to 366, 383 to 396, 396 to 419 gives -1.69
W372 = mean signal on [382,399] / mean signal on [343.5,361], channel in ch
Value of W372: 1.5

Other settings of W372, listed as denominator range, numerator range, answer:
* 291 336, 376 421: 1.05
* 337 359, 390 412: 1.40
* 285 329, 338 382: 0.81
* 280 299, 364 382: 0.90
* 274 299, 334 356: 0.78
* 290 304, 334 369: 0.75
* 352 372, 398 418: 1.46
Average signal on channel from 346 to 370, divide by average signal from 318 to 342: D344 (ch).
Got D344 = 0.72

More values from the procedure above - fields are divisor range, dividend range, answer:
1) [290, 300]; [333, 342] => 0.93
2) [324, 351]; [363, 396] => 1.06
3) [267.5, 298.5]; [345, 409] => 0.88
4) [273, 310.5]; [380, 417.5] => 1.03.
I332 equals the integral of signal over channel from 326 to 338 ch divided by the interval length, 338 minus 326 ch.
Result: 1.36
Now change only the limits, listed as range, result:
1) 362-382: 1.2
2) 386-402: 1.39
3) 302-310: 1.33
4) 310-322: 1.27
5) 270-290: 1.38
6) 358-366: 0.922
